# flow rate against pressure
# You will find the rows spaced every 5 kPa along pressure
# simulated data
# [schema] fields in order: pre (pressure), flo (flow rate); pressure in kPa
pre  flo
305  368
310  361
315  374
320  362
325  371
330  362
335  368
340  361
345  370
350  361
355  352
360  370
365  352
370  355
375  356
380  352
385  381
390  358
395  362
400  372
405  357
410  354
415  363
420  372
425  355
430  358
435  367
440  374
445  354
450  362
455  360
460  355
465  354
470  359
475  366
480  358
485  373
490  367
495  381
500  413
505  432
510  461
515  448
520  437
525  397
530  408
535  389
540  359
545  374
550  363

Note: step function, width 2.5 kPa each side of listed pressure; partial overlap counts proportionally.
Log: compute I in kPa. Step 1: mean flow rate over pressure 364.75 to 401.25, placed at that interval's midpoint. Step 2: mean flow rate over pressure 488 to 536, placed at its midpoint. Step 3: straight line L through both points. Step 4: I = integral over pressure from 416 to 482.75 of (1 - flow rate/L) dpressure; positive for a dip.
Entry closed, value 4.7 kPa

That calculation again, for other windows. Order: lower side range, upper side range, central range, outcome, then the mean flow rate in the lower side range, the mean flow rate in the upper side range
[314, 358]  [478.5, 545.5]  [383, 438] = 2.37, 364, 401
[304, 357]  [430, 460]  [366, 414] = 0.37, 365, 362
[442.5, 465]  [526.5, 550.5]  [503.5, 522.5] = -3.64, 357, 381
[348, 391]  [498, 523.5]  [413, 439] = 1.80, 360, 437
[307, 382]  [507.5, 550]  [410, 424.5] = 0.61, 362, 406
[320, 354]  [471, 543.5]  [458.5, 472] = 1.17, 365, 398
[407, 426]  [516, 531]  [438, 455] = 0.66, 361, 418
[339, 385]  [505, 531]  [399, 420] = 1.09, 360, 432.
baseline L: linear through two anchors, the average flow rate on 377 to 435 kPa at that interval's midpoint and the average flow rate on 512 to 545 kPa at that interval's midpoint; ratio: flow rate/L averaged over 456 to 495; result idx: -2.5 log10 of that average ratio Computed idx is 0.07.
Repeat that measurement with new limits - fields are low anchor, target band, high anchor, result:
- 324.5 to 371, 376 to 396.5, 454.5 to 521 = 0.02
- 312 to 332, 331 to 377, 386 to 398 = 0.01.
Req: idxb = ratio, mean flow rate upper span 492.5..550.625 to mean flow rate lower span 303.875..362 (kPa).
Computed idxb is 1.11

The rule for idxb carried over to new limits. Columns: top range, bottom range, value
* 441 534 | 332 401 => 1.07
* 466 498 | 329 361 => 1.01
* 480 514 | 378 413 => 1.11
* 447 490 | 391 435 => 1.00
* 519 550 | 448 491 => 1.08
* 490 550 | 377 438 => 1.12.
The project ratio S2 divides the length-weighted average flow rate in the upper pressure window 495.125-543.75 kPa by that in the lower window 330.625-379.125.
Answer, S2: 1.15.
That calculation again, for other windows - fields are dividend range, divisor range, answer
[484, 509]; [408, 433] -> 1.10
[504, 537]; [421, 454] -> 1.17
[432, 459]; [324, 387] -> 1.00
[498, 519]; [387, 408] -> 1.21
